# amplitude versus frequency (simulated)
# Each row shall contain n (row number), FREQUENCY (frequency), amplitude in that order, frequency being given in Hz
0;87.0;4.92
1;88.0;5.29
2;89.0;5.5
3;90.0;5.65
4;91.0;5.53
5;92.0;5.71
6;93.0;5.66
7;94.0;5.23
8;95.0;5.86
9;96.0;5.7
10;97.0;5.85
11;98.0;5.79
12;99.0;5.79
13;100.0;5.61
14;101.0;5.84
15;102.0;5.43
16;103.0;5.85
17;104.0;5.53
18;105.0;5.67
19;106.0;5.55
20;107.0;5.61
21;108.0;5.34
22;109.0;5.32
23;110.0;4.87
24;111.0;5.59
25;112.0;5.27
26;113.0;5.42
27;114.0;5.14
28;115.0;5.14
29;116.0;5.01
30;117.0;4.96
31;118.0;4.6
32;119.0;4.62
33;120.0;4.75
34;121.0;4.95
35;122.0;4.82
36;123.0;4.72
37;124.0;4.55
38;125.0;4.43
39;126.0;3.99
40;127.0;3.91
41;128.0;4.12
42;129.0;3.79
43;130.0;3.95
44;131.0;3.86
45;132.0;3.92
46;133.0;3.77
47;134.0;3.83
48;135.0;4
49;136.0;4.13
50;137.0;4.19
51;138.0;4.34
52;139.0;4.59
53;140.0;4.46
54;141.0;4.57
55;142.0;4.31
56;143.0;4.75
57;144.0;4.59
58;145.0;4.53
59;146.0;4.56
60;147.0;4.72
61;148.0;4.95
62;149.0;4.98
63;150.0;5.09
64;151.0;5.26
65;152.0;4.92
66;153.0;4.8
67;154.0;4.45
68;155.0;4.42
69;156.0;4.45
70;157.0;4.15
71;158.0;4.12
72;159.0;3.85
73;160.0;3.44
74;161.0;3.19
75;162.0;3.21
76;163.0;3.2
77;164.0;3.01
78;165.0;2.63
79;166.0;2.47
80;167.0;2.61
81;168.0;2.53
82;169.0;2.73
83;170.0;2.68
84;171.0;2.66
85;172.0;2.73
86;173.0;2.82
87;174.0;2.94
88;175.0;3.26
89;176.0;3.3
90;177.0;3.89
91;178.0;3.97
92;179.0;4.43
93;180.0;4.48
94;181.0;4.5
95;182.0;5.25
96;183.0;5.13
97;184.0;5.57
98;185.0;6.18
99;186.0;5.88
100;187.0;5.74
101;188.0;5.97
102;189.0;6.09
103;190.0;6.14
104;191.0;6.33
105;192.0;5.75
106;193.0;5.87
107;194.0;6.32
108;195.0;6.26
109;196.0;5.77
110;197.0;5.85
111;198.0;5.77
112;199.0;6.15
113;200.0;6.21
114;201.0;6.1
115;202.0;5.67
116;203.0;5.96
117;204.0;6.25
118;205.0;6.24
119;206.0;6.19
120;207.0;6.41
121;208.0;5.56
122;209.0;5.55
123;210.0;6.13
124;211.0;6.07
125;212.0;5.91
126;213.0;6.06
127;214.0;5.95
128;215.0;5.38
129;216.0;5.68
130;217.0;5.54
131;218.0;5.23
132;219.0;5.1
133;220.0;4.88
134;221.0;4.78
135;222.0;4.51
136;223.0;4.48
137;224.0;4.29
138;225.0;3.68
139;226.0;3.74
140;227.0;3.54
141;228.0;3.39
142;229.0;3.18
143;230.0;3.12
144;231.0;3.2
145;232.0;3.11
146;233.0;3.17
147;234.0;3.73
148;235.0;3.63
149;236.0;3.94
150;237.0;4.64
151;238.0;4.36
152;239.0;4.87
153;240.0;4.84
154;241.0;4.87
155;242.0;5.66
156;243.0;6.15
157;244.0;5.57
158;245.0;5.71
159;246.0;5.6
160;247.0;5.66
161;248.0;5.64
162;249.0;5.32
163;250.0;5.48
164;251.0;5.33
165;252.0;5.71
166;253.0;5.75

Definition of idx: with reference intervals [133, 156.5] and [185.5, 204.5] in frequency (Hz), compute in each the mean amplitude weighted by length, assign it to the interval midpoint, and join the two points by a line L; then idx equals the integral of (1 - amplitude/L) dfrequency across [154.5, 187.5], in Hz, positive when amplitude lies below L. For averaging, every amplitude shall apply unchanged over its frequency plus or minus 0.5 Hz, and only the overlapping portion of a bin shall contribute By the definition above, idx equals 9.5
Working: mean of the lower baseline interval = 4.54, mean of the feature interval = 3.8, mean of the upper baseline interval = 6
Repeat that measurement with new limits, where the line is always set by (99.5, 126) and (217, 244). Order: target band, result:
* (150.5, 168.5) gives 4.15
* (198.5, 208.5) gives -3.55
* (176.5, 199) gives -4.54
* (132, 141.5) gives 1.49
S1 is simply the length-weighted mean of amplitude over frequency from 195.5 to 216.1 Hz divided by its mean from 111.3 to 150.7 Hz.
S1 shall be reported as 1.3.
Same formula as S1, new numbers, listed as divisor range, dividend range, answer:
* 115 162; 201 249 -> 1.13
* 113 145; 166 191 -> 0.96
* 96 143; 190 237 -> 1.06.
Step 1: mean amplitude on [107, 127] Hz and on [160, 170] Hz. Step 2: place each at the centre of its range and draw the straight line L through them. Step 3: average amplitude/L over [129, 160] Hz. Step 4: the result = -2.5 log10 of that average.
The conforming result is -0.19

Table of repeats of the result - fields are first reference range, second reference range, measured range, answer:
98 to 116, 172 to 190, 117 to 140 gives 0.217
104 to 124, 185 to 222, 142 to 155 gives 0.135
